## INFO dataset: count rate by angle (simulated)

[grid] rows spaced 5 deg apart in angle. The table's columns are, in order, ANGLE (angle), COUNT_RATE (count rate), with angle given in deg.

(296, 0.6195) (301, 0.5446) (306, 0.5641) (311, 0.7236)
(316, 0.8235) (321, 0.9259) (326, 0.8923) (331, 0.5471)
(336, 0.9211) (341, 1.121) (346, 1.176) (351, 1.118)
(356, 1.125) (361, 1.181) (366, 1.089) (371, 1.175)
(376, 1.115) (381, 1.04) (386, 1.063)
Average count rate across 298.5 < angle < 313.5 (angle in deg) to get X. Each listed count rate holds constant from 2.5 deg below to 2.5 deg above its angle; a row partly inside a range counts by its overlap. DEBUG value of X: 0.611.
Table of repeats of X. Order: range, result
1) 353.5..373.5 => 1.14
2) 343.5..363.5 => 1.15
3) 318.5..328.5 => 0.909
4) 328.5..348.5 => 0.941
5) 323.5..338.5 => 0.787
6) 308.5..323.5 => 0.824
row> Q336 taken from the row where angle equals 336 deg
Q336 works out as 0.9211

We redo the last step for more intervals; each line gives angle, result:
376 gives 1.115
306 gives 0.5641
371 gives 1.175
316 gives 0.8235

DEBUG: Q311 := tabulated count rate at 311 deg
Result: 0.7236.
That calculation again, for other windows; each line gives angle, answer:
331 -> 0.5471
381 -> 1.04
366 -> 1.089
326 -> 0.8923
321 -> 0.9259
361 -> 1.181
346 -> 1.176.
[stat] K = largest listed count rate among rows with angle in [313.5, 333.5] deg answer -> 0.9259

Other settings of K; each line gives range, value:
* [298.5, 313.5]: 0.7236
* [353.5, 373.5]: 1.181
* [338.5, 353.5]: 1.176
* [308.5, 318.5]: 0.8235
